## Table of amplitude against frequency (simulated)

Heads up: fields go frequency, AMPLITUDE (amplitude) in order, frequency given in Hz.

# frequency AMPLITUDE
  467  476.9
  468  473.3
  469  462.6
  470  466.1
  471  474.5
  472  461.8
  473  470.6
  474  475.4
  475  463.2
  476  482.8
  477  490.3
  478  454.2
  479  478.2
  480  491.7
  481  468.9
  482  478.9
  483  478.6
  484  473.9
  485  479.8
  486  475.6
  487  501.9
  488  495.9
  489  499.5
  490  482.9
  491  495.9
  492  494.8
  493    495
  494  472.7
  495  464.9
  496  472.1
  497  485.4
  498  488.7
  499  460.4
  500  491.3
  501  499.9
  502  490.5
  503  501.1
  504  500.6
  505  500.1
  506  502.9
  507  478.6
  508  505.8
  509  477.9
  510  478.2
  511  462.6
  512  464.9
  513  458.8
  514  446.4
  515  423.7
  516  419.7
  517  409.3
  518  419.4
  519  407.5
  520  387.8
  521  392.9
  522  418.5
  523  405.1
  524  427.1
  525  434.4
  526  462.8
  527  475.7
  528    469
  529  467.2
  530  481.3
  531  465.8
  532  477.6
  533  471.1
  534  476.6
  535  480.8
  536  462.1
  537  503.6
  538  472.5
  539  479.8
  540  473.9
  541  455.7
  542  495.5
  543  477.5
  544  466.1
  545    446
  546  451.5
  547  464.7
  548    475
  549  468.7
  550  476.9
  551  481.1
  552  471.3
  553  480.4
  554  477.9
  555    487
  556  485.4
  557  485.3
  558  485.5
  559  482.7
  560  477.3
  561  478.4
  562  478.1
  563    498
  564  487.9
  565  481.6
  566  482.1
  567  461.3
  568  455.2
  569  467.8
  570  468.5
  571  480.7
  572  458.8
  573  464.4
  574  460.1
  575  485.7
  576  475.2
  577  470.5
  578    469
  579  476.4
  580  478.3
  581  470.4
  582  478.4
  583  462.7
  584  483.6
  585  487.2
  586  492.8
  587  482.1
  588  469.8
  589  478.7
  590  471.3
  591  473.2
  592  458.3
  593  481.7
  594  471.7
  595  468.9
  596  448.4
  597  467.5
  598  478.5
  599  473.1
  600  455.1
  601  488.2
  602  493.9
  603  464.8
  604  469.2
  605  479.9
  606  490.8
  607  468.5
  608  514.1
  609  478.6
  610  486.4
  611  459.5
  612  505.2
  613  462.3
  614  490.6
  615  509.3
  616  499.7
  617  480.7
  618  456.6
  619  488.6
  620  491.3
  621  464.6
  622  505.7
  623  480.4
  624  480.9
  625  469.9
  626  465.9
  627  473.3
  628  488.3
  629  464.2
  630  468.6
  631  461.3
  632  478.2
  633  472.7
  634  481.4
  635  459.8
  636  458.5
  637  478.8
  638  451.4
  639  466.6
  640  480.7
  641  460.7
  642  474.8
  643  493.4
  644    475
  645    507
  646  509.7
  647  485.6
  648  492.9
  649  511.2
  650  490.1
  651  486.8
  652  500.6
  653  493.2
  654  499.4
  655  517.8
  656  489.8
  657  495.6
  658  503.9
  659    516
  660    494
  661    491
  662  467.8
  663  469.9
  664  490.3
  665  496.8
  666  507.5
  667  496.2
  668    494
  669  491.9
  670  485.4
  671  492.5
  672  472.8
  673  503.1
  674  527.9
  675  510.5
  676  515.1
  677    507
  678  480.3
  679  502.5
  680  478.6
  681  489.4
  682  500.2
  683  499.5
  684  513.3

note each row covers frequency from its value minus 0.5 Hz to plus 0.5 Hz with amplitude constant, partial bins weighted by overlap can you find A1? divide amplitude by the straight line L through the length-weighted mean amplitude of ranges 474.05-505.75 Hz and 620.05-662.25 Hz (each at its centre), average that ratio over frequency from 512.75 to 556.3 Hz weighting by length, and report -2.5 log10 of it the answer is 0.06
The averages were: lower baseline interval 484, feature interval 457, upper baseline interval 484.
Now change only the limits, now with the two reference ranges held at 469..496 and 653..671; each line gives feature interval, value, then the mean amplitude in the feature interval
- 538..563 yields 0.021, 475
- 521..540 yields 0.050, 461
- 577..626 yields 0.025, 478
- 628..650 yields 0.032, 478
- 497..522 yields 0.047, 461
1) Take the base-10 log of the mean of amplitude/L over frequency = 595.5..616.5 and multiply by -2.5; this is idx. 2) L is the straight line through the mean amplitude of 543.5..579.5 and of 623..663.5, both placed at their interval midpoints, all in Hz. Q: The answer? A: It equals 0.00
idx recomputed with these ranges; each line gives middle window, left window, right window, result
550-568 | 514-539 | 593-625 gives -0.05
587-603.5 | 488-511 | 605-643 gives 0.02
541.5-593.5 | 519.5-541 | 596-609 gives -0.02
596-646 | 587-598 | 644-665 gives 0.01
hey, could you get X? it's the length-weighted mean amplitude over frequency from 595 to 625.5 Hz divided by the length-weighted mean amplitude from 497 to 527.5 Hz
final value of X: 1.05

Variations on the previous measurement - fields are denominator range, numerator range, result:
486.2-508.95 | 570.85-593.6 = 0.97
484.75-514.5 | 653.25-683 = 1.02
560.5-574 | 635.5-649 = 1.02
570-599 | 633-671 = 1.03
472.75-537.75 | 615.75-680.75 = 1.04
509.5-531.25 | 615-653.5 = 1.09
